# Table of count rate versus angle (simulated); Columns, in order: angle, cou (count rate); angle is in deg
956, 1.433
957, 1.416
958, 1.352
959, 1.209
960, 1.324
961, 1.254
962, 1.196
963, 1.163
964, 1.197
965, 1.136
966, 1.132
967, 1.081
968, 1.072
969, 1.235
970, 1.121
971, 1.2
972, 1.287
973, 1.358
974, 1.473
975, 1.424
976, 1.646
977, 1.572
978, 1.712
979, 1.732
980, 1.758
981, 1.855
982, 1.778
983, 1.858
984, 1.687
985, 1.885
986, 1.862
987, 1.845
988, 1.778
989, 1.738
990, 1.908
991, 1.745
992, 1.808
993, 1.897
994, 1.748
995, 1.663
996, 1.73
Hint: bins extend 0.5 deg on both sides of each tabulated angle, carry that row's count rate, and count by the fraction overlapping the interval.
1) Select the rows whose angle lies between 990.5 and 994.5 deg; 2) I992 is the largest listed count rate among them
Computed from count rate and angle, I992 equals 1.897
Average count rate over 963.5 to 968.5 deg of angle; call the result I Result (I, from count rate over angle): 1.12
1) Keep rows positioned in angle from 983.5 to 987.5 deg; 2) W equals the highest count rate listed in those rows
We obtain 1.885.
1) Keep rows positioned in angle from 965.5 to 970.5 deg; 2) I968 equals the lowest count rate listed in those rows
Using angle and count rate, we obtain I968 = 1.072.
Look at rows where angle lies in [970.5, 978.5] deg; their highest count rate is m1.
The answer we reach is 1.712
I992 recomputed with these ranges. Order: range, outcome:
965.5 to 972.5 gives 1.287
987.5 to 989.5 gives 1.778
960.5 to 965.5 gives 1.254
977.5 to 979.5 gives 1.732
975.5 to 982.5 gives 1.855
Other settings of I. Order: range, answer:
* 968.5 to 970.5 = 1.18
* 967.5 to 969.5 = 1.15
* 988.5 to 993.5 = 1.82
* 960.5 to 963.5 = 1.2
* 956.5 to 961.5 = 1.31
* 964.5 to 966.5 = 1.13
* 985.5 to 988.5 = 1.83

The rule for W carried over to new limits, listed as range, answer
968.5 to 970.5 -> 1.235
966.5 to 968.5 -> 1.081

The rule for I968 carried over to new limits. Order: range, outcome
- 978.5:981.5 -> 1.732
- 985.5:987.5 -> 1.845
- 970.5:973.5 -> 1.2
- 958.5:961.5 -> 1.209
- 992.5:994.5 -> 1.748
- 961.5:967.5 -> 1.081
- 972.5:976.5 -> 1.358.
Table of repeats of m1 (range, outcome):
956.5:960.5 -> 1.416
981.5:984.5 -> 1.858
